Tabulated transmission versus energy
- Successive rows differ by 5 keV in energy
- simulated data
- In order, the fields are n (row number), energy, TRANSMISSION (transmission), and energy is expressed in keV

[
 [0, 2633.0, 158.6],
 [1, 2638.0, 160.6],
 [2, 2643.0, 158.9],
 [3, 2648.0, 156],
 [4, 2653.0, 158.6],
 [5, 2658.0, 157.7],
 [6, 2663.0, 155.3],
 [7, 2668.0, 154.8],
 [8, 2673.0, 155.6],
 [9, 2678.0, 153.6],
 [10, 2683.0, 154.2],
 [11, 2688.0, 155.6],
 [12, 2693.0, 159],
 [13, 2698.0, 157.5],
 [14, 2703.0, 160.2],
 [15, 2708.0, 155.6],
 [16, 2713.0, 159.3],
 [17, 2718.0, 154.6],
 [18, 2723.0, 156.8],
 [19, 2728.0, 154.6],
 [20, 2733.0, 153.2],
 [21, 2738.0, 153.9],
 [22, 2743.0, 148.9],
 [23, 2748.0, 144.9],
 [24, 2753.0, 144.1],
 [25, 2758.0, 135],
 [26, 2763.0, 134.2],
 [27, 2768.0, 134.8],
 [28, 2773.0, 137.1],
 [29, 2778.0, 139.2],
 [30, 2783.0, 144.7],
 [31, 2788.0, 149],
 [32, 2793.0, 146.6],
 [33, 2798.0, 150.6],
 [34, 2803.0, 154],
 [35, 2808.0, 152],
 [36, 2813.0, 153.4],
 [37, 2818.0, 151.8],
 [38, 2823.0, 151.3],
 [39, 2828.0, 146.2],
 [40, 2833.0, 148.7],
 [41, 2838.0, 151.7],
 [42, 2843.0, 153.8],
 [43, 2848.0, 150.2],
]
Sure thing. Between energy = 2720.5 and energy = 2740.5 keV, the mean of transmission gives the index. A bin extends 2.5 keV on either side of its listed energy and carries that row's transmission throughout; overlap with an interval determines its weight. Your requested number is 155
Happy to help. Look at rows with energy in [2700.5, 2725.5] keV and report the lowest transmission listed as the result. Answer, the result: 154.6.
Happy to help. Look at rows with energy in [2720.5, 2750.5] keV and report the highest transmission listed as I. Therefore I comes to 156.8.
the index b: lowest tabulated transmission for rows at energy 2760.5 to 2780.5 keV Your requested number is 134.2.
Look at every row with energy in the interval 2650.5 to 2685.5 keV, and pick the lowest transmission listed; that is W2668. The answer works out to 153.6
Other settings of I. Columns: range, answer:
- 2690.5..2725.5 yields 160.2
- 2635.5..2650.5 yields 160.6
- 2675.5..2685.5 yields 154.2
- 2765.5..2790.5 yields 149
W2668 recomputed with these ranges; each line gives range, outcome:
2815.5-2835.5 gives 146.2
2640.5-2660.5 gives 156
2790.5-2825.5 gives 146.6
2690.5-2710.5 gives 155.6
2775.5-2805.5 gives 139.2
